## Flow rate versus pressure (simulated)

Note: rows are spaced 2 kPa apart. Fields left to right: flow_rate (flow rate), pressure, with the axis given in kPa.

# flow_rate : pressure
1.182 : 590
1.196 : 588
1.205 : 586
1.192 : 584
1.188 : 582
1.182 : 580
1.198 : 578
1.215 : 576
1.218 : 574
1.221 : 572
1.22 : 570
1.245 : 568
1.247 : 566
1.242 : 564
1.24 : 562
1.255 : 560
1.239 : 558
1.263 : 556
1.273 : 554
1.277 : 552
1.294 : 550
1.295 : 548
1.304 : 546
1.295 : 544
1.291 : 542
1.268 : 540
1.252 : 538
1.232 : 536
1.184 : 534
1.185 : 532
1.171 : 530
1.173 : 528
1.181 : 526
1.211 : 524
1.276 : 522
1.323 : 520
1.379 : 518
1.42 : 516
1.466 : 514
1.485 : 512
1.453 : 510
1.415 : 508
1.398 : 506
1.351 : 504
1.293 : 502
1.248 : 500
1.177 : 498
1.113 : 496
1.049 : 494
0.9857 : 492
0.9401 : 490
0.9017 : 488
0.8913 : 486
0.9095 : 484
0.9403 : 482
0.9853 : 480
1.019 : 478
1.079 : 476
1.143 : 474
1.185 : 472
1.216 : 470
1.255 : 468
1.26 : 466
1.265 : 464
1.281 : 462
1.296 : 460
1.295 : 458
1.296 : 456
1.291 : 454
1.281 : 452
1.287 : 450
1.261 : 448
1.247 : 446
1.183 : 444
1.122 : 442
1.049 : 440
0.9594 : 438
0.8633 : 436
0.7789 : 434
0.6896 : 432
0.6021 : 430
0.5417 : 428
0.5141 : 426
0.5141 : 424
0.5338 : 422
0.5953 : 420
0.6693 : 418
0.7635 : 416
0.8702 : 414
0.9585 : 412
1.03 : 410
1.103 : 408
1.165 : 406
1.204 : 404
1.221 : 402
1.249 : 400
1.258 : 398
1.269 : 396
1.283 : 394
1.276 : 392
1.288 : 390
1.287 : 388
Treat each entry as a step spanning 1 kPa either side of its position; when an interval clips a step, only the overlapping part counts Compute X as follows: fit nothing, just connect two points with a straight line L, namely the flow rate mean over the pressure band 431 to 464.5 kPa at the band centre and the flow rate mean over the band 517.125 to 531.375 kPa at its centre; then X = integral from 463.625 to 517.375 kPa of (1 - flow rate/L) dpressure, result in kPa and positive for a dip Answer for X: 0.9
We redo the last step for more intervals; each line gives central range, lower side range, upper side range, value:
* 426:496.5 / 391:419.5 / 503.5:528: 9.3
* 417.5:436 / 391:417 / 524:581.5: 8.5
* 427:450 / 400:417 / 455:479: 3.8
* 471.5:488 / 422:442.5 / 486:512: 0.8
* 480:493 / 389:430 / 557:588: 1.8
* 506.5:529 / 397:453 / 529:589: -3.9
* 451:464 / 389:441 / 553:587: -3.5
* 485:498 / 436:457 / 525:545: 2.2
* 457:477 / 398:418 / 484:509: -2.1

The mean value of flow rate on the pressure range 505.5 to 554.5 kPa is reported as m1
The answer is 1.3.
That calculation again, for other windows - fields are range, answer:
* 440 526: 1.21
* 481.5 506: 1.08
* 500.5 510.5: 1.37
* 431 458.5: 1.11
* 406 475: 1.01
